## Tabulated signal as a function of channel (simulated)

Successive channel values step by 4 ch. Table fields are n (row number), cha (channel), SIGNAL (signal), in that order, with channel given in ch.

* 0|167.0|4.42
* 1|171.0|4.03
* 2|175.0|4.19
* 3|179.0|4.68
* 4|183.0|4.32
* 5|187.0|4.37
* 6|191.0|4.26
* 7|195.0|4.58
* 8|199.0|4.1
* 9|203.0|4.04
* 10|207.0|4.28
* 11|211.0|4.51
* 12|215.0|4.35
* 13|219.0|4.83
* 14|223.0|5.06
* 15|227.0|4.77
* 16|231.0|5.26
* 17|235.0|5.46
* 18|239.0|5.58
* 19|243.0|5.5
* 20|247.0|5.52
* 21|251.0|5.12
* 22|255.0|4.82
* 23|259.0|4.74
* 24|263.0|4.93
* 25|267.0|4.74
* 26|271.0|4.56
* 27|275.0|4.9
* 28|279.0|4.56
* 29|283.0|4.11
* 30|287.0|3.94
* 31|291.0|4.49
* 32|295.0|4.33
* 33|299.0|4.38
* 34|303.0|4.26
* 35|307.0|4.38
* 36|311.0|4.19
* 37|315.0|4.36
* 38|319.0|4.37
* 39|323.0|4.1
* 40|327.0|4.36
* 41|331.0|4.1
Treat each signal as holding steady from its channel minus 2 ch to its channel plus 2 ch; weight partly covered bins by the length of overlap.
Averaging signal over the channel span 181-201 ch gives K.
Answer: 4.33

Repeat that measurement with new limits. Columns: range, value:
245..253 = 5.32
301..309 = 4.32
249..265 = 4.9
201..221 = 4.4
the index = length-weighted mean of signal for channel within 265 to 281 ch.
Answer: 4.69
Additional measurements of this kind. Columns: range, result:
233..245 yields 5.51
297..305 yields 4.32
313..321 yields 4.37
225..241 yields 5.27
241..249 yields 5.51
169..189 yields 4.32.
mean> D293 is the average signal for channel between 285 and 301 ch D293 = 4.29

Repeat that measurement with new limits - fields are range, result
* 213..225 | 4.75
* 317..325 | 4.23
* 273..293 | 4.4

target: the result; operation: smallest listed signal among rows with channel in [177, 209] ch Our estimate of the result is 4.04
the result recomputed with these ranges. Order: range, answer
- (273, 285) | 4.11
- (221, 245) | 4.77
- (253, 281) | 4.56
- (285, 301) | 3.94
